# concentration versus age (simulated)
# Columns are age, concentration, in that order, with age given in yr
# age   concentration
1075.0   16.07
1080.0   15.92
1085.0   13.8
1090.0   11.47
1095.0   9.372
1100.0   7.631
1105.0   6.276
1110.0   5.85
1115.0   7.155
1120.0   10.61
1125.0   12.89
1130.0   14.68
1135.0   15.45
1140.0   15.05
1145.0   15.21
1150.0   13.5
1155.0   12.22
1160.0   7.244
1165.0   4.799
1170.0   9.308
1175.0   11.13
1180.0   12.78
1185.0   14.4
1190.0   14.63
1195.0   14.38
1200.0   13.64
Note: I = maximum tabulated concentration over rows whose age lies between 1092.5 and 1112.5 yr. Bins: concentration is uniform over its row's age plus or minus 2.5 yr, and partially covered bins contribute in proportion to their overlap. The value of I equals 9.372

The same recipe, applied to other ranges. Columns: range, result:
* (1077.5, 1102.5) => 15.92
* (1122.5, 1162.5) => 15.45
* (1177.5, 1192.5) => 14.63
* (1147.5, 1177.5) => 13.5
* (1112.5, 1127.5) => 12.89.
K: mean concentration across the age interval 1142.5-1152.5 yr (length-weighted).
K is 14.4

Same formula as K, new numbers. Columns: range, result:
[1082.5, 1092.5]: 12.6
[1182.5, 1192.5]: 14.5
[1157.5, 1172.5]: 7.12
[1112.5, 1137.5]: 12.2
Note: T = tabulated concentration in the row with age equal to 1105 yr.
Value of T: 6.276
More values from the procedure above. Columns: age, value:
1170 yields 9.308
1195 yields 14.38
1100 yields 7.631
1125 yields 12.89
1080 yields 15.92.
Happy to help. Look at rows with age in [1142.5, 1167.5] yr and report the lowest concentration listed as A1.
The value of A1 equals 4.799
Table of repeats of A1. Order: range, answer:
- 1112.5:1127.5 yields 7.155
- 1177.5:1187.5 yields 12.78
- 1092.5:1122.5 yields 5.85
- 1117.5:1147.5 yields 10.61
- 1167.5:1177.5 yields 9.308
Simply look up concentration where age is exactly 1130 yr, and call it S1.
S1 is 14.68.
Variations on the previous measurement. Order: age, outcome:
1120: 10.61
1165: 4.799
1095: 9.372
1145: 15.21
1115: 7.155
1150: 13.5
